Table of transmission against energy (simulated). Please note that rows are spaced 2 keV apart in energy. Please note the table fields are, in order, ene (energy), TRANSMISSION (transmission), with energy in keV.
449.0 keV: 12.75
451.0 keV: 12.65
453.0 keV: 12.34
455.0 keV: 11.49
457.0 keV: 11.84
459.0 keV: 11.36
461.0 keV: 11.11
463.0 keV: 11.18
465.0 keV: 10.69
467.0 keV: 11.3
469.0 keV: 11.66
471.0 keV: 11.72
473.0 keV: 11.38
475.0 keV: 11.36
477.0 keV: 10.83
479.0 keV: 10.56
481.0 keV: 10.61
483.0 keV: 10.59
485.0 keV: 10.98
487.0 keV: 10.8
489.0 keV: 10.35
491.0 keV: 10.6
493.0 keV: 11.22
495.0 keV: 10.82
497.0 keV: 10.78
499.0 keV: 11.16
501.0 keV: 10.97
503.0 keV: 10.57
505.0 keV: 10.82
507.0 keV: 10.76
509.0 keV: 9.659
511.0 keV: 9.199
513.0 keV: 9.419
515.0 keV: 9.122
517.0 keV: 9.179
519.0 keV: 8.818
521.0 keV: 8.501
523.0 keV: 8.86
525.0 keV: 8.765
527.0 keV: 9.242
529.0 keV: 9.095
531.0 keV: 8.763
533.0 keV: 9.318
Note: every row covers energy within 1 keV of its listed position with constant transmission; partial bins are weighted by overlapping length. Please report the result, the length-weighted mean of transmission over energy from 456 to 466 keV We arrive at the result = 11.2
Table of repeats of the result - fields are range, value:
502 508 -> 10.7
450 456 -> 12.2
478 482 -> 10.6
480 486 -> 10.7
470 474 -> 11.6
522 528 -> 8.96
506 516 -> 9.63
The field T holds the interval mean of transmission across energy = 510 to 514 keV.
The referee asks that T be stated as 9.31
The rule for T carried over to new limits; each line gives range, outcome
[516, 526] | 8.82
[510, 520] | 9.15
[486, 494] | 10.7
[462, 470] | 11.2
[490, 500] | 10.9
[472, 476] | 11.4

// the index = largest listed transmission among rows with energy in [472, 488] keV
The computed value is 11.38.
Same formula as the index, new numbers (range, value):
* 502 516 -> 10.82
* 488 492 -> 10.6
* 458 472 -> 11.72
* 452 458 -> 12.34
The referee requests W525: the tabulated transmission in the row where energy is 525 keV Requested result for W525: 8.765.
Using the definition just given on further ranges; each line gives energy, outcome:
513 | 9.419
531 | 8.763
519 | 8.818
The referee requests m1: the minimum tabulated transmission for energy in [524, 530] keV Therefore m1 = 8.765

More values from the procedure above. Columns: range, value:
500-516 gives 9.122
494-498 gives 10.78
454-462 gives 11.11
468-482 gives 10.56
